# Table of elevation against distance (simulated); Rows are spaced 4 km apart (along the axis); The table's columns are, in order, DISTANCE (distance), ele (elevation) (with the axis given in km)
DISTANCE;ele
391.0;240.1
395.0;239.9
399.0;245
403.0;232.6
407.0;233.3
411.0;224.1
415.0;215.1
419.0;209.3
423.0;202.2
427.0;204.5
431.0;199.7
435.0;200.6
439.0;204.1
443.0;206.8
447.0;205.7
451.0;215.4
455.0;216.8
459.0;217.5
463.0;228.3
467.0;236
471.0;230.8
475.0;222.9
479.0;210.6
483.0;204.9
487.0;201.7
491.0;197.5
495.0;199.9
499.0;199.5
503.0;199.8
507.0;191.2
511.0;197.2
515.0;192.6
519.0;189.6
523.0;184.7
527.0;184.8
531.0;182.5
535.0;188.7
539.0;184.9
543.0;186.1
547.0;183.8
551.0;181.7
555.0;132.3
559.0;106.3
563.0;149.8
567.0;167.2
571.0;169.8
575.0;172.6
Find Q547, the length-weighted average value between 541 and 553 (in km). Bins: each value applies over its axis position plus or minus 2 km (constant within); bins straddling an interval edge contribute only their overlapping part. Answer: 184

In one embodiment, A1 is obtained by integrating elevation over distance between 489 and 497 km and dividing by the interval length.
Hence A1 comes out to 199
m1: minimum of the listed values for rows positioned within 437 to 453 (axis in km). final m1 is 204.1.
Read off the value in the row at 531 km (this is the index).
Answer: 182.5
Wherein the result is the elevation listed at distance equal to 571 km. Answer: 169.8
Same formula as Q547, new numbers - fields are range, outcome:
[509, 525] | 191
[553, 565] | 129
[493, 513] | 198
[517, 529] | 186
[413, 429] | 208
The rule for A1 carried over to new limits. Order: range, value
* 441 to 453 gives 209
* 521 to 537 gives 185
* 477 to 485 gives 208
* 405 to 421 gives 220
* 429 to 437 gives 200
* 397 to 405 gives 239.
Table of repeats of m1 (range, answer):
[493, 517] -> 191.2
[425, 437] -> 199.7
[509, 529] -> 184.7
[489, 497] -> 197.5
